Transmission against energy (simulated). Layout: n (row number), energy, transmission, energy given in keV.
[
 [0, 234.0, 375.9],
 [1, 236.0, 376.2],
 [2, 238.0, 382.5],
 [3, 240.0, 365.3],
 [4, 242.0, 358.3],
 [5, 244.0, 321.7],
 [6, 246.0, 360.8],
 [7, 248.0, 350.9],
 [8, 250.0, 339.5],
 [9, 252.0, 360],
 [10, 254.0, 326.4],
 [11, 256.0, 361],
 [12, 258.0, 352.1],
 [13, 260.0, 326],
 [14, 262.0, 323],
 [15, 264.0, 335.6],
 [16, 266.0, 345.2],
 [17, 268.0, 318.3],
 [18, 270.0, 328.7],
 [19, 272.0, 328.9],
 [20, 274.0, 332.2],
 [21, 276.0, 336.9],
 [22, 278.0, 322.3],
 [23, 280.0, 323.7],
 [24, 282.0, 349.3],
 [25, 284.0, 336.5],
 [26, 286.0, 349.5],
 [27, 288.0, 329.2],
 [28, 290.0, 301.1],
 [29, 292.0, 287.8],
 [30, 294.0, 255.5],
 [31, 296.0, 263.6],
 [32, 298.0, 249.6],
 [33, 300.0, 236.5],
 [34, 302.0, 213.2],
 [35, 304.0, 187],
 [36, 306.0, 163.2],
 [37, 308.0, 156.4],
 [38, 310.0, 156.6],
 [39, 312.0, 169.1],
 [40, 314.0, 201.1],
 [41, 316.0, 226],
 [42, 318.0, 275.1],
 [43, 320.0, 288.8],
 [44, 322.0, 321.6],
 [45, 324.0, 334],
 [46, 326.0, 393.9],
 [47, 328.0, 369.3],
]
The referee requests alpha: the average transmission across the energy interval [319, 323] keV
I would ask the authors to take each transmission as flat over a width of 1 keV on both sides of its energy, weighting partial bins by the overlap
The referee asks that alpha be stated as 305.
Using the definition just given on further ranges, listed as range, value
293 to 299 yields 256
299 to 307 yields 200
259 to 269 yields 330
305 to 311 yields 159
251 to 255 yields 343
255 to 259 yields 357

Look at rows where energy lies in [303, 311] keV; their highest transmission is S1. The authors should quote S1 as 187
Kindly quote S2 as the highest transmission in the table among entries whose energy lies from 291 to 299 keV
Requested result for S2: 287.8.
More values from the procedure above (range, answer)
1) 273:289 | 349.5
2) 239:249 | 365.3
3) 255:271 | 361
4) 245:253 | 360.8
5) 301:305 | 213.2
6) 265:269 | 345.2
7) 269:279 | 336.9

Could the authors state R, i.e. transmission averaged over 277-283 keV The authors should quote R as 332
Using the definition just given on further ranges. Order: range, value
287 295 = 293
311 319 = 218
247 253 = 350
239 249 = 351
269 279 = 330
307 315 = 171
